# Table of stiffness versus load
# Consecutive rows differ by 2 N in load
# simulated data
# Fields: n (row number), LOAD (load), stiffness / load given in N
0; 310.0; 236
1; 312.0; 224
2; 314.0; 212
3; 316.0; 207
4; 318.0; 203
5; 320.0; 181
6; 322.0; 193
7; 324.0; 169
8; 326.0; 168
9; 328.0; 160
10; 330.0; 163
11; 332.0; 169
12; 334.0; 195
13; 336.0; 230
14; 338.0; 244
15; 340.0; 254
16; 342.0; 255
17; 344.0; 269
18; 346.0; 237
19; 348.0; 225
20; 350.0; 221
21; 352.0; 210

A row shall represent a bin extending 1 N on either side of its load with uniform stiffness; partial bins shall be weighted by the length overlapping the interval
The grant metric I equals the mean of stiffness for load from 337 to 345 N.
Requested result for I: 256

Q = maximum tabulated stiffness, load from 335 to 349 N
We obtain 269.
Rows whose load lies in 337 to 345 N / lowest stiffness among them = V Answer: 244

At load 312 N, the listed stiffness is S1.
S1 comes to 224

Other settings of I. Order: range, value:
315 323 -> 196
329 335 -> 176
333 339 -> 223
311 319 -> 212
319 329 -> 174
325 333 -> 165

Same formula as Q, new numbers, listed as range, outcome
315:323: 207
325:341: 254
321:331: 193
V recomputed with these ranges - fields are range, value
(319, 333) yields 160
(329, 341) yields 163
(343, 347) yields 237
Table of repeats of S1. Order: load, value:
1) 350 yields 221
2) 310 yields 236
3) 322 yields 193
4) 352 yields 210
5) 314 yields 212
